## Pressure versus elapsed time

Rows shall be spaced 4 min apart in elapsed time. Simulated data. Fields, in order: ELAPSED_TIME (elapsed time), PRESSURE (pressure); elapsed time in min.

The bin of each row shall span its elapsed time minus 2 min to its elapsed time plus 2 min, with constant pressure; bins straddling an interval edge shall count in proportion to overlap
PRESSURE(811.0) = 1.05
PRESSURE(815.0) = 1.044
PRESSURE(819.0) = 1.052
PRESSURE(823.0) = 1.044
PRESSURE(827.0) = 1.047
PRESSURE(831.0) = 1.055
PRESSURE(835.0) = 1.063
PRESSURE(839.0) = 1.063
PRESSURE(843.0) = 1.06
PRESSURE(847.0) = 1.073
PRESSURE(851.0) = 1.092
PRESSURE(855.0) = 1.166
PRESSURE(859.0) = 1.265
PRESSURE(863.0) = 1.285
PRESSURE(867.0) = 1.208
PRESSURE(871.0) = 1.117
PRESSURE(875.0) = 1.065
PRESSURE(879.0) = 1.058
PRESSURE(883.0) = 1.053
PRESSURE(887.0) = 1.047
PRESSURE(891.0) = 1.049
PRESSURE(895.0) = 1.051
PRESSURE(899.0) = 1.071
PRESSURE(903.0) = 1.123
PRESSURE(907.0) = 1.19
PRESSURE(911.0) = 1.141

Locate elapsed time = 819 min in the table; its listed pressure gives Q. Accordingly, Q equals 1.052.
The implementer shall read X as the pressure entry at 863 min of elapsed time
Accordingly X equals 1.285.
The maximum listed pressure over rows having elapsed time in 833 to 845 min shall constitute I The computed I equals 1.063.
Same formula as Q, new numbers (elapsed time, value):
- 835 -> 1.063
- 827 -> 1.047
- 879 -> 1.058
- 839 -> 1.063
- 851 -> 1.092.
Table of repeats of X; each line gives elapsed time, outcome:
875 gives 1.065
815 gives 1.044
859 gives 1.265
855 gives 1.166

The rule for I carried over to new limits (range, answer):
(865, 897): 1.208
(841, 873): 1.285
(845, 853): 1.092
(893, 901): 1.071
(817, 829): 1.052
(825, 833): 1.055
